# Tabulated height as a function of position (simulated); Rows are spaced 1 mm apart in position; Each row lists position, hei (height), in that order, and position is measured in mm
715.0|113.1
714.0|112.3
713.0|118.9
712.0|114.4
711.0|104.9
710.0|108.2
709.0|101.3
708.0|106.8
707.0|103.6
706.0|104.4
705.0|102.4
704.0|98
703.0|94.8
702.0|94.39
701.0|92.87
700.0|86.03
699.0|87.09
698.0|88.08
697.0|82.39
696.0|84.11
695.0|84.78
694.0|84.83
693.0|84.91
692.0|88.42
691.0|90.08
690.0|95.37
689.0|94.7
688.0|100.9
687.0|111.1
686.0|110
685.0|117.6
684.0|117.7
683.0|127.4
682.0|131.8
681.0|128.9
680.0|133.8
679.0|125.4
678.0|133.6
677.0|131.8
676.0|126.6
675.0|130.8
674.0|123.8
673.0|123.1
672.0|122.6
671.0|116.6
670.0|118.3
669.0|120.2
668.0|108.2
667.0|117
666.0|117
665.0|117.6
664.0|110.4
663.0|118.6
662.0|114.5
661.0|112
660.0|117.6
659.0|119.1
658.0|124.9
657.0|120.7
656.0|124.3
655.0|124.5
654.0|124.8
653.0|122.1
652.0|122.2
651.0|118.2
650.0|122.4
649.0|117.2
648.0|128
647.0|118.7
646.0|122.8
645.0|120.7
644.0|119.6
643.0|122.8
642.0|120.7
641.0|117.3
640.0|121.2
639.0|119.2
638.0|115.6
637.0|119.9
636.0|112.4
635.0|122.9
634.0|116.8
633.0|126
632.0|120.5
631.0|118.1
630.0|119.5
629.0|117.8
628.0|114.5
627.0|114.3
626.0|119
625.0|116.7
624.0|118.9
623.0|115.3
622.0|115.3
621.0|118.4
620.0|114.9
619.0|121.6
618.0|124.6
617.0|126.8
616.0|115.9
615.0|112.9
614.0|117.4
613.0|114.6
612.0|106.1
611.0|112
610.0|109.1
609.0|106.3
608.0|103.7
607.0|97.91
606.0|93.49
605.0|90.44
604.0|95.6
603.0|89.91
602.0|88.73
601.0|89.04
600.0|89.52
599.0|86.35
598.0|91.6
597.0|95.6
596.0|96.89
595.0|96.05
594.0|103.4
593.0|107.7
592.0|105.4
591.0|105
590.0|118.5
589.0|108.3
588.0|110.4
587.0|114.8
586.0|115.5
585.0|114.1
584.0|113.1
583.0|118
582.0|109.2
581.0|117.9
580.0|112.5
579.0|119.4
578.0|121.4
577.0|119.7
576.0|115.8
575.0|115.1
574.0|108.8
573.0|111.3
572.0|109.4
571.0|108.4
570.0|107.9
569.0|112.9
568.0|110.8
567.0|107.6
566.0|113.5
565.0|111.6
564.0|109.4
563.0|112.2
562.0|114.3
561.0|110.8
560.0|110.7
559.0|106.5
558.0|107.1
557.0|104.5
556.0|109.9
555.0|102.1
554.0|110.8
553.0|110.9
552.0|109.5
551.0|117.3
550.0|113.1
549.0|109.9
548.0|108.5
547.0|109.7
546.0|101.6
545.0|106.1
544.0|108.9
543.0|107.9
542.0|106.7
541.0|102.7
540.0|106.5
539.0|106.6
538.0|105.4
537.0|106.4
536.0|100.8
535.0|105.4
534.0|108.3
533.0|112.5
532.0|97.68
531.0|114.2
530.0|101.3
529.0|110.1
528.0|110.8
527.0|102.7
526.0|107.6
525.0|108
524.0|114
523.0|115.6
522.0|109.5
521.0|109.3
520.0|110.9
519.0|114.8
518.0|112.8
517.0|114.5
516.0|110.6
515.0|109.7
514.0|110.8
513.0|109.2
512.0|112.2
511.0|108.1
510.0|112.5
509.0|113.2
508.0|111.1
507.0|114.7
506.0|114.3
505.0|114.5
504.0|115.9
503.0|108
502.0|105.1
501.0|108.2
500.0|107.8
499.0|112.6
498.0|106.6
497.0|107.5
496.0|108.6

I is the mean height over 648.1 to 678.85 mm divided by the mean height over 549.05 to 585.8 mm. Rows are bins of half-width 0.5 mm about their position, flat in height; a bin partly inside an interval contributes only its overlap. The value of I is 1.1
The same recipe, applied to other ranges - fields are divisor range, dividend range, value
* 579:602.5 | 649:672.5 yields 1.13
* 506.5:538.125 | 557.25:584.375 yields 1.03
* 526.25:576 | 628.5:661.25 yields 1.11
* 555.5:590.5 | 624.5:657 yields 1.07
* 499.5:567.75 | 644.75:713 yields 1.02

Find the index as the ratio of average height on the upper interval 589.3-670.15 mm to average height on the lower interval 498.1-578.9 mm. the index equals 1.0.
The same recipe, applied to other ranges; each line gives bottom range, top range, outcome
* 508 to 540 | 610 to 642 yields 1.08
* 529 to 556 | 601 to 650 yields 1.06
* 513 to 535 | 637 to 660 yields 1.10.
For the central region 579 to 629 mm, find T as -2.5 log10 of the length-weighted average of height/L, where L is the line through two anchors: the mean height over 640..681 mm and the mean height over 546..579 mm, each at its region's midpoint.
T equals 0.07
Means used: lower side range 111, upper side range 121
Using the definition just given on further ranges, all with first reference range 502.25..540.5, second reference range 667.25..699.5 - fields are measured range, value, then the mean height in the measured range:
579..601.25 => 0.04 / 106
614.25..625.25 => -0.08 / 118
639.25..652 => -0.10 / 121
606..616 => 0.02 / 108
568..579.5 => -0.04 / 114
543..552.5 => 0.00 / 109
